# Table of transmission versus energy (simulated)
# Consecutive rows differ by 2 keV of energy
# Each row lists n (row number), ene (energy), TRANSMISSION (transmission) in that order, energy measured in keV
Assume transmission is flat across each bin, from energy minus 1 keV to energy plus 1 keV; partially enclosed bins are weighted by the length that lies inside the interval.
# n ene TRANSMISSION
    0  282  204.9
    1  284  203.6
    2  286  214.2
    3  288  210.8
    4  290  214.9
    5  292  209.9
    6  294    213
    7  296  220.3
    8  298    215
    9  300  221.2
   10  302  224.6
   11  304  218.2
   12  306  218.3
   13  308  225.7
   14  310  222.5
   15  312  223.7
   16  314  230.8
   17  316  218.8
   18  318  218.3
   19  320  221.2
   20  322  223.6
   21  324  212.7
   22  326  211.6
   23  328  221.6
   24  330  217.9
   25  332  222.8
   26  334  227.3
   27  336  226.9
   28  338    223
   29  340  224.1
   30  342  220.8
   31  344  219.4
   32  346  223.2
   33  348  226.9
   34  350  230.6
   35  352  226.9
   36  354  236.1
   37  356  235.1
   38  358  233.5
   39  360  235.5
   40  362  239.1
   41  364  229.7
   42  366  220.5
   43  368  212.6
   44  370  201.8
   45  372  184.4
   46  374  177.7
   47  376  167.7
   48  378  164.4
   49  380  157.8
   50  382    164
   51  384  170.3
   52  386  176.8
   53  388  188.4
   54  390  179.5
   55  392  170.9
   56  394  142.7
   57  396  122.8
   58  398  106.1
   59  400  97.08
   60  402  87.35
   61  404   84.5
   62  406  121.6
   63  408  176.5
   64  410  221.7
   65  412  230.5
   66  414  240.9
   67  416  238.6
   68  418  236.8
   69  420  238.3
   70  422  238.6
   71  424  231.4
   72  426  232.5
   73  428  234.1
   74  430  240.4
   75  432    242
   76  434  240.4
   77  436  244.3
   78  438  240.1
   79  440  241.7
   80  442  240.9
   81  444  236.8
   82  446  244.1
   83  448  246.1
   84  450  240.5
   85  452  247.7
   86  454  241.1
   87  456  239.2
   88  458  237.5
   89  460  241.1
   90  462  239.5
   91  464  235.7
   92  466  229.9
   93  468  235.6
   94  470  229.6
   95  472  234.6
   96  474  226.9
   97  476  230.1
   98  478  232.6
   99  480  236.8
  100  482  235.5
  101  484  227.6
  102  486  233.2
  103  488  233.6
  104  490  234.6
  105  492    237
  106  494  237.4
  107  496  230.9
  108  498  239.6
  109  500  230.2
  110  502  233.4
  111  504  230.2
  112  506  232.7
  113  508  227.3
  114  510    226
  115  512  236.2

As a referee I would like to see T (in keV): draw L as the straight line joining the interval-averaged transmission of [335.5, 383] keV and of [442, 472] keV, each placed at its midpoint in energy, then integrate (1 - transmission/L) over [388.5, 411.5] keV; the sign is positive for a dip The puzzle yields 8.5 keV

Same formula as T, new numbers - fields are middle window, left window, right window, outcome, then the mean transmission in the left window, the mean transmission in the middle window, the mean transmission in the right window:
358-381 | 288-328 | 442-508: 2.49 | 219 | 201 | 236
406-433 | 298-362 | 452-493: 0.47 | 224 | 227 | 235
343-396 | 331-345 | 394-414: -3.66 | 223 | 199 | 144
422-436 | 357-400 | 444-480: -1.46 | 181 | 237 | 237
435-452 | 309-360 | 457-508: -0.81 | 224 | 242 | 234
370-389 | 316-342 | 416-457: 4.61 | 221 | 174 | 240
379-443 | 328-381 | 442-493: 9.38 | 215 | 193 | 236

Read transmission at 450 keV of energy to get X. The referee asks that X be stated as 240.5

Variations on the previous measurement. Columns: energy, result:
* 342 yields 220.8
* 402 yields 87.35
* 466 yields 229.9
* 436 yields 244.3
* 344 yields 219.4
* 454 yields 241.1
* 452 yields 247.7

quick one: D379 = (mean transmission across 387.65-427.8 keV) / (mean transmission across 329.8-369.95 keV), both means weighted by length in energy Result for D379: 0.80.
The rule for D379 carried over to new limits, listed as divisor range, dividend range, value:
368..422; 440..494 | 1.37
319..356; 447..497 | 1.06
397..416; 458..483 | 1.50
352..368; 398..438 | 0.88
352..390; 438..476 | 1.19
